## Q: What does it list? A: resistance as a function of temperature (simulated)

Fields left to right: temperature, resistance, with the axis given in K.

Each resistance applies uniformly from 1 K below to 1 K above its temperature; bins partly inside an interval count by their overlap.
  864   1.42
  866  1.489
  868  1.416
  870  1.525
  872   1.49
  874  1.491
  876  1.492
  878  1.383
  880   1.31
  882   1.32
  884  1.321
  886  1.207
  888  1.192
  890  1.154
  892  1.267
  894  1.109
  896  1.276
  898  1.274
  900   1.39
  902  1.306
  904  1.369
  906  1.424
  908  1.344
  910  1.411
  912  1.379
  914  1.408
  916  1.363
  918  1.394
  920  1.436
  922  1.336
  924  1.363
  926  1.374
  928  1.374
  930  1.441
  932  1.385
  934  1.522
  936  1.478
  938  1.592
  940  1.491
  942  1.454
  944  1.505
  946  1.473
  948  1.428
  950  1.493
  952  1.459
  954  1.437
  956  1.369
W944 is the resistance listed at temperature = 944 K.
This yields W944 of 1.505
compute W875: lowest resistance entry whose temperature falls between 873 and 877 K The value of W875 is 1.491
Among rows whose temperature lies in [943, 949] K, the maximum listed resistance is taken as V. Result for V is 1.505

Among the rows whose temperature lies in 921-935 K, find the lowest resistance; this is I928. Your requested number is 1.336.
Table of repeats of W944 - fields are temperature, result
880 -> 1.31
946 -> 1.473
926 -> 1.374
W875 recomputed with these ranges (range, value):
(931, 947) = 1.385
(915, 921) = 1.363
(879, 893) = 1.154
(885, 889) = 1.192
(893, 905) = 1.109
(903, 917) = 1.344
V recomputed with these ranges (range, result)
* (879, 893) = 1.321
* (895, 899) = 1.276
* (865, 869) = 1.489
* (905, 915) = 1.424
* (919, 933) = 1.441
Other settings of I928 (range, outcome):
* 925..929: 1.374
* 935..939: 1.478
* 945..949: 1.428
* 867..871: 1.416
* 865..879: 1.383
